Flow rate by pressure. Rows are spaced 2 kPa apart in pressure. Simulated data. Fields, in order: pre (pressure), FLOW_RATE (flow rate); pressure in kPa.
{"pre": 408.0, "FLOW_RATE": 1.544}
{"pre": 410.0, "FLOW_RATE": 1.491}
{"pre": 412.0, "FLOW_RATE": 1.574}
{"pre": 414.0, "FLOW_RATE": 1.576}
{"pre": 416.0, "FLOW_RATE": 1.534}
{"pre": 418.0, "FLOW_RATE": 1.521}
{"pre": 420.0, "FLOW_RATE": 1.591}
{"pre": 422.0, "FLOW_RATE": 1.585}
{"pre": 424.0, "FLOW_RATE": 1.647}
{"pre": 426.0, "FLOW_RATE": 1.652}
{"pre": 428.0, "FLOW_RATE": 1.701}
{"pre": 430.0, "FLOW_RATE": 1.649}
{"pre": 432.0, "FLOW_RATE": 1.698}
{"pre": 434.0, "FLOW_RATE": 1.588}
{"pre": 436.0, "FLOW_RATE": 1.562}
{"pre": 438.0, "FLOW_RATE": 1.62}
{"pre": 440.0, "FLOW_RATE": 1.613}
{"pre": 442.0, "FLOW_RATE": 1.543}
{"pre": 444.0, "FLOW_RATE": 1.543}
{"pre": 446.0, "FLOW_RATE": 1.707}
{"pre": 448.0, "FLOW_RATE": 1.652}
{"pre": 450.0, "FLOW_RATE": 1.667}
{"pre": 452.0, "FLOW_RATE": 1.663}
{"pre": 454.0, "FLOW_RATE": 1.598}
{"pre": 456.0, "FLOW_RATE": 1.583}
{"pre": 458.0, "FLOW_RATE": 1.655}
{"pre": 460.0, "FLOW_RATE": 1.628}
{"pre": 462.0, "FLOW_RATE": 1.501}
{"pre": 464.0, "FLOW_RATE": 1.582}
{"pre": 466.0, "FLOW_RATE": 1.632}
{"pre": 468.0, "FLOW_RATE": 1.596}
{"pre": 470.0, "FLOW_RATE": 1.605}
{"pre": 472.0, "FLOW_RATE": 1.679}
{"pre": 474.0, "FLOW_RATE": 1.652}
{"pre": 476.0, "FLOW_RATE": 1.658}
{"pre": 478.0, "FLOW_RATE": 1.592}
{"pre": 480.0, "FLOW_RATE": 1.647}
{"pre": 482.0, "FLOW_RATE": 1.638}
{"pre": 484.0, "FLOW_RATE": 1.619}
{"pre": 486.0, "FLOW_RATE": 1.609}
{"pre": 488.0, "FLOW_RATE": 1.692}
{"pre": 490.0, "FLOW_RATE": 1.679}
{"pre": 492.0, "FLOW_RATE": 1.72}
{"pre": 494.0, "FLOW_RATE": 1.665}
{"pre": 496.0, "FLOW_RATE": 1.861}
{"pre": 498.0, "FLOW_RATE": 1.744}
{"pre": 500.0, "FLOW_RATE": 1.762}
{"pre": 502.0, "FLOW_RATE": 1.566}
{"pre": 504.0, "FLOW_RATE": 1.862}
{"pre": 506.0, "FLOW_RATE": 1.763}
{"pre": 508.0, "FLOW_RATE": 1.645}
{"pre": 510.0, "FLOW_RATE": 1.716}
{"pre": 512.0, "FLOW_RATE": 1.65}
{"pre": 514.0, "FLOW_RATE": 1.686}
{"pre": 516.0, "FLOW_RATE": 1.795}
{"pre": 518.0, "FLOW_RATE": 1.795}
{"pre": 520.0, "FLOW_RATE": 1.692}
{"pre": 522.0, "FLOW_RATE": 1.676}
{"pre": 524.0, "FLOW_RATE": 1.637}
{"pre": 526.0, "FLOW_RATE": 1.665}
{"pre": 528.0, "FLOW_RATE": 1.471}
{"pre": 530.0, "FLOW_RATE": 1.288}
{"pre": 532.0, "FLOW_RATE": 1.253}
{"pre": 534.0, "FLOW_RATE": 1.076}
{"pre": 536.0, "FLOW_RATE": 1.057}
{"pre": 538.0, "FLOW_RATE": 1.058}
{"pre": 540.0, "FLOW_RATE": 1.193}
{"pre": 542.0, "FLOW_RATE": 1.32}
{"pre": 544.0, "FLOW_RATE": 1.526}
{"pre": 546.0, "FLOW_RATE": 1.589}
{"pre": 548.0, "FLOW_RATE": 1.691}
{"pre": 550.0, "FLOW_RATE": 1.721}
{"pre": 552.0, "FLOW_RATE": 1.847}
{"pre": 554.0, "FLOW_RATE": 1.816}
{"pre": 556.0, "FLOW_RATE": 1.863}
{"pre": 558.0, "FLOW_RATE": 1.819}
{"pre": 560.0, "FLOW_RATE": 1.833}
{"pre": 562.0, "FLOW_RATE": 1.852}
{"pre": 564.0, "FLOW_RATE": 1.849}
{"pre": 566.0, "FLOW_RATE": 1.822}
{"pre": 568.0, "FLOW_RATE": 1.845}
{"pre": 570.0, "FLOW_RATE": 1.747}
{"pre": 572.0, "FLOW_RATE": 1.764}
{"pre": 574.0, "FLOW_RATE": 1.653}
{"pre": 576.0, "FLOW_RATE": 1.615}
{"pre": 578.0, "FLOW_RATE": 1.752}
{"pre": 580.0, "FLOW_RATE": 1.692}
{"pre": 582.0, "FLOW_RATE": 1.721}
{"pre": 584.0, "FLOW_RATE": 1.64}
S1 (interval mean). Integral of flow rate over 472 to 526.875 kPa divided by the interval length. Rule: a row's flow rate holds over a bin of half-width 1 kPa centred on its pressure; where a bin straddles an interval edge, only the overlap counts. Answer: 1.69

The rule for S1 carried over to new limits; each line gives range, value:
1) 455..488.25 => 1.62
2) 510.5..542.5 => 1.46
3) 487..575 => 1.64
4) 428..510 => 1.65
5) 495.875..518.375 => 1.73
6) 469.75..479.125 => 1.64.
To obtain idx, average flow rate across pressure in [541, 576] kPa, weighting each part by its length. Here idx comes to 1.74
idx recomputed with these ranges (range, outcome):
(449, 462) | 1.62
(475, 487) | 1.63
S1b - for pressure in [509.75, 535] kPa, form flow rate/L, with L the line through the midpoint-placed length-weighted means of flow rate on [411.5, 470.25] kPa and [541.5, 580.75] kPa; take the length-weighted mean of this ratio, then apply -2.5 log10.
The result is 0.09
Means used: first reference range 1.61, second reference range 1.74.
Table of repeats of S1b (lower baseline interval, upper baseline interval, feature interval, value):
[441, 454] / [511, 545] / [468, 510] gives -0.10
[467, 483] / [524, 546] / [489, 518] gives -0.16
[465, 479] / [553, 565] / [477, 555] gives 0.09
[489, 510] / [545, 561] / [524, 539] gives 0.33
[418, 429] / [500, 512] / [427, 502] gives 0.02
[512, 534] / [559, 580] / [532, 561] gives 0.11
